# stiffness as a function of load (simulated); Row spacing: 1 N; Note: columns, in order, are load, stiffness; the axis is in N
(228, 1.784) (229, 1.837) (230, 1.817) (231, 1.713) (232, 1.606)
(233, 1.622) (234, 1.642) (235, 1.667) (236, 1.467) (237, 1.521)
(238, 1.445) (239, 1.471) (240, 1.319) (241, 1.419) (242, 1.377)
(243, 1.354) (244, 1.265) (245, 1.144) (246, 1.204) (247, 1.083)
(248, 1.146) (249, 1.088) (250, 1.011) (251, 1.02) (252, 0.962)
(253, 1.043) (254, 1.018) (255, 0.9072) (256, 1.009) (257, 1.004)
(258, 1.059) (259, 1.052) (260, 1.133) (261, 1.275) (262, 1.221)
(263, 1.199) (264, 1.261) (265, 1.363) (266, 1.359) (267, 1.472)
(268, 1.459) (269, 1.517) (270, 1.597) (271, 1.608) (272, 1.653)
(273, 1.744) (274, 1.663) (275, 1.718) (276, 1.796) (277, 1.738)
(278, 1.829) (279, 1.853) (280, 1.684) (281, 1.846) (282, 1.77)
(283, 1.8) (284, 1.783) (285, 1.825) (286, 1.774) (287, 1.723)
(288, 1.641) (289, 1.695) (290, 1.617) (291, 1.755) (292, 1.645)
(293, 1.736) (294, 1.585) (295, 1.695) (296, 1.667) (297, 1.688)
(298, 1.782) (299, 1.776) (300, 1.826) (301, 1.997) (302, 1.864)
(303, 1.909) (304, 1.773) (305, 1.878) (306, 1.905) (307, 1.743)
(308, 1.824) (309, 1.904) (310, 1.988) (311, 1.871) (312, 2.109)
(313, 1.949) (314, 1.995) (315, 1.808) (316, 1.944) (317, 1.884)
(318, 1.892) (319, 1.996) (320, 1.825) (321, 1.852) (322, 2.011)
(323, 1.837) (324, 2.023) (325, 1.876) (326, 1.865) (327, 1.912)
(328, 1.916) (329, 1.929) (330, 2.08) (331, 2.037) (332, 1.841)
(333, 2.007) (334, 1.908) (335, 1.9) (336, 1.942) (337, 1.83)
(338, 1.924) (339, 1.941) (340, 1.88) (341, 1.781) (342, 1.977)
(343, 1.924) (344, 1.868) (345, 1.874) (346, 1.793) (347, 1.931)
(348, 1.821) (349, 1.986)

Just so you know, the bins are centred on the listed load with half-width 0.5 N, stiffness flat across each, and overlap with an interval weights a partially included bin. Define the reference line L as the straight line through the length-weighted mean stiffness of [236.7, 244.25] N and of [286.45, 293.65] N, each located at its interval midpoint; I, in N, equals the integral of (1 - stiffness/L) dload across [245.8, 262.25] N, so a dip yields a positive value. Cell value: 4.5 N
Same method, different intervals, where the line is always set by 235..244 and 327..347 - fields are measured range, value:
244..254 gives 2.6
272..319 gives -2.7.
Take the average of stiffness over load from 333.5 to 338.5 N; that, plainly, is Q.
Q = 1.9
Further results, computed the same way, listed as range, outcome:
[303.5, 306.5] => 1.85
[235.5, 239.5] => 1.48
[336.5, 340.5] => 1.89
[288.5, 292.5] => 1.68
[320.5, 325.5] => 1.92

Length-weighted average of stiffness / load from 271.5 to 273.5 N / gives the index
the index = 1.7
